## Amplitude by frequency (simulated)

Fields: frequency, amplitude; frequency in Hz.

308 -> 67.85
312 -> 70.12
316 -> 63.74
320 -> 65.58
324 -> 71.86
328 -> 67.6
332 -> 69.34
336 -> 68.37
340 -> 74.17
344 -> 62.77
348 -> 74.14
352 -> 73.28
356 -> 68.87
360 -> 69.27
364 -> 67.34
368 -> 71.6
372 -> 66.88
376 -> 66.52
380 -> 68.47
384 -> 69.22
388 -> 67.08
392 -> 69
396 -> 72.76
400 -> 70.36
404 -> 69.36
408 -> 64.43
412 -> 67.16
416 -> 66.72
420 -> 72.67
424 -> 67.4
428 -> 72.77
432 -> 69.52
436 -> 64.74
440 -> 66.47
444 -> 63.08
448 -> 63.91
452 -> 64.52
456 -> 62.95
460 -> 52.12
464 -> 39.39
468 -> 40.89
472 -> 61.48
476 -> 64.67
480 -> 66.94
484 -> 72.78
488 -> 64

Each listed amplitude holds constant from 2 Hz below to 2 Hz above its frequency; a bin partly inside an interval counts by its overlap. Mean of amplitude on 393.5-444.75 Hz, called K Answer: 68.4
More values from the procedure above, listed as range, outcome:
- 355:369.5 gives 69.2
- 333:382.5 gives 69.3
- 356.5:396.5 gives 68.7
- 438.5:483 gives 59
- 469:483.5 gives 63.6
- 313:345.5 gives 68.1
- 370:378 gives 66.7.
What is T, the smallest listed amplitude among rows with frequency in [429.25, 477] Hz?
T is 39.39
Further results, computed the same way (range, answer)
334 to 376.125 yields 62.77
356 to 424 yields 64.43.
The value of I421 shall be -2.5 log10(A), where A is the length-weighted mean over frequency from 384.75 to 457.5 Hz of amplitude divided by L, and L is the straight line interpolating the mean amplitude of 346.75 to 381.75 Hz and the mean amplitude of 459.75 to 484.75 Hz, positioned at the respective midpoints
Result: -0.08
